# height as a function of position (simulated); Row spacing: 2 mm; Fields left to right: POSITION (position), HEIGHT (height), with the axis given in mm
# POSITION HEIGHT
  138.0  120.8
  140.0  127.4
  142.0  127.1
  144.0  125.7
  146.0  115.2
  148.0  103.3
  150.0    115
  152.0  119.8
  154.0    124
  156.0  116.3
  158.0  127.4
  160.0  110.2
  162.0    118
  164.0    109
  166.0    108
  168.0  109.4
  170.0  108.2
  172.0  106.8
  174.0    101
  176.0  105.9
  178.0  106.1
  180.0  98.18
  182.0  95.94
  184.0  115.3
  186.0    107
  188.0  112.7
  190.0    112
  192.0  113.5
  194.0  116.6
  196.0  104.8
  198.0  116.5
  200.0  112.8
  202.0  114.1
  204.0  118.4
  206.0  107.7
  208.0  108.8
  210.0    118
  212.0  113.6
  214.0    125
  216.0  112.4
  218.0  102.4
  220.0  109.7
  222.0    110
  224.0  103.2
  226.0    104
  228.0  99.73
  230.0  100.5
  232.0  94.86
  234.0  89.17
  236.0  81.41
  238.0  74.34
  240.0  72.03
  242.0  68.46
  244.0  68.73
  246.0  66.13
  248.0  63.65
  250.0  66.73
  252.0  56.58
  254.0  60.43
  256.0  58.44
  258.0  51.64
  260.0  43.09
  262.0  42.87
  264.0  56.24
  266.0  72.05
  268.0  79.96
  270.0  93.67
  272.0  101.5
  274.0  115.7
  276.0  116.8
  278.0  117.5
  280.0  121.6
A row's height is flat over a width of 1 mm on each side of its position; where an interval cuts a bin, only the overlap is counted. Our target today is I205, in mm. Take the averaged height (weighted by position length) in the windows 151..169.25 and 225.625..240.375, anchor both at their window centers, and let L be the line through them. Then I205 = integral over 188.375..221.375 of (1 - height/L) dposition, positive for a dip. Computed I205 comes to -4.4 mm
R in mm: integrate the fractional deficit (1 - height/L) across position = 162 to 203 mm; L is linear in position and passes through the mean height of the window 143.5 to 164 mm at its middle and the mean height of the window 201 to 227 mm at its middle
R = 1.9 mm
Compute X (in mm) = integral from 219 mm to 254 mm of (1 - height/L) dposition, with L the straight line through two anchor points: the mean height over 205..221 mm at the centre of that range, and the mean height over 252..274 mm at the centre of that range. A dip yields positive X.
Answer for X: 3.39 mm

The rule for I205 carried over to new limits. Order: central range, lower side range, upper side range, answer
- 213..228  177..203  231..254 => -3.6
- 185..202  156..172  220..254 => -2.0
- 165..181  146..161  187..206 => 1.3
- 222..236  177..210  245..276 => -1.4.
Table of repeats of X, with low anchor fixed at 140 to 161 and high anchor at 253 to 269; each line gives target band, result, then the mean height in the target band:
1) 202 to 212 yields -2.9 mm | 113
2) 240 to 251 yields -0.1 mm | 67.2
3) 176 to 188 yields -0.5 mm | 105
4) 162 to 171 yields 0.0 mm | 110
